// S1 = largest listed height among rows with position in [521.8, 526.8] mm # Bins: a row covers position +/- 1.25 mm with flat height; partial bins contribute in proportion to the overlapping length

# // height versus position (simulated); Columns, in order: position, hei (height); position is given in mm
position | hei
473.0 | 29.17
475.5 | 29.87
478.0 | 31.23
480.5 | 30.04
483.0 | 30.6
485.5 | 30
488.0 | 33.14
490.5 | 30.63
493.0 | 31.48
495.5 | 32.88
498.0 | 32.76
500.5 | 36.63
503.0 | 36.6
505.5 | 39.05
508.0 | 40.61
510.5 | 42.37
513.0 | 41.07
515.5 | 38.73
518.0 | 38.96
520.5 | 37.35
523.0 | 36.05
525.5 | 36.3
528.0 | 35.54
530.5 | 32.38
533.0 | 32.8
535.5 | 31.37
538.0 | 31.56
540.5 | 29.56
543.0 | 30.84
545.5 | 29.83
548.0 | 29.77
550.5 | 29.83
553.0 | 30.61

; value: 36.3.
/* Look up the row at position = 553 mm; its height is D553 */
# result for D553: 30.61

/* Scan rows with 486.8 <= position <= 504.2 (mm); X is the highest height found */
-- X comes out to 36.63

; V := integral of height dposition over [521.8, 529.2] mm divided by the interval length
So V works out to 36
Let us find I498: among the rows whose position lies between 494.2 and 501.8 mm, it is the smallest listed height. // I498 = 32.76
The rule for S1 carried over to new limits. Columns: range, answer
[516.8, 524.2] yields 38.96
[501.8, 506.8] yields 39.05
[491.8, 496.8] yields 32.88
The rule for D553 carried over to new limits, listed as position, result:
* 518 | 38.96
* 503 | 36.6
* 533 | 32.8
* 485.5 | 30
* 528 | 35.54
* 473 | 29.17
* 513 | 41.07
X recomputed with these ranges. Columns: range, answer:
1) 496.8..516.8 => 42.37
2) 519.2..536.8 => 37.35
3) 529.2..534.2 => 32.8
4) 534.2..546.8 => 31.56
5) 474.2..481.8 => 31.23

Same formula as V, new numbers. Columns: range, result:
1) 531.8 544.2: 31.2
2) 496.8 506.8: 36.3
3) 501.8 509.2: 38.8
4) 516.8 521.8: 38.1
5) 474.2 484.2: 30.4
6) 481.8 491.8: 31.1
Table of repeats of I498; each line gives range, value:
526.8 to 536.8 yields 31.37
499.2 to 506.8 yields 36.6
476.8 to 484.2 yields 30.04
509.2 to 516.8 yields 38.73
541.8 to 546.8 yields 29.83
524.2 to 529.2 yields 35.54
